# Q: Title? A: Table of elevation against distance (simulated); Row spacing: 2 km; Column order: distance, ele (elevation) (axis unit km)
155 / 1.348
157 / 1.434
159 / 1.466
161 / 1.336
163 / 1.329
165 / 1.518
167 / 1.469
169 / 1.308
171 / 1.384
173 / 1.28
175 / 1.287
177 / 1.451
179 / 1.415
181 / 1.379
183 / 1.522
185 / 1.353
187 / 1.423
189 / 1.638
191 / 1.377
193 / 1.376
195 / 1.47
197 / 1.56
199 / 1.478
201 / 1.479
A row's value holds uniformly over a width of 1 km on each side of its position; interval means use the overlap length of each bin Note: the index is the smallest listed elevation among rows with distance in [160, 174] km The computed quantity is 1.28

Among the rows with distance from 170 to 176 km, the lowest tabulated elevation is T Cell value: 1.28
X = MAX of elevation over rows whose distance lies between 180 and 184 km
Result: 1.522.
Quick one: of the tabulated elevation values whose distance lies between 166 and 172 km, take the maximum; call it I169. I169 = 1.469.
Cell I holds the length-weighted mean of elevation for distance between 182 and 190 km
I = 1.48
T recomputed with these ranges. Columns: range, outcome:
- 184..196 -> 1.353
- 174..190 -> 1.287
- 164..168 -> 1.469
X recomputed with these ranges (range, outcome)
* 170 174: 1.384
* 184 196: 1.638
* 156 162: 1.466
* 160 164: 1.336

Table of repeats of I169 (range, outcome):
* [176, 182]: 1.451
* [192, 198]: 1.56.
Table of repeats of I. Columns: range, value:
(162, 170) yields 1.41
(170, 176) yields 1.32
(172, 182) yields 1.36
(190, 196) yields 1.41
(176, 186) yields 1.42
